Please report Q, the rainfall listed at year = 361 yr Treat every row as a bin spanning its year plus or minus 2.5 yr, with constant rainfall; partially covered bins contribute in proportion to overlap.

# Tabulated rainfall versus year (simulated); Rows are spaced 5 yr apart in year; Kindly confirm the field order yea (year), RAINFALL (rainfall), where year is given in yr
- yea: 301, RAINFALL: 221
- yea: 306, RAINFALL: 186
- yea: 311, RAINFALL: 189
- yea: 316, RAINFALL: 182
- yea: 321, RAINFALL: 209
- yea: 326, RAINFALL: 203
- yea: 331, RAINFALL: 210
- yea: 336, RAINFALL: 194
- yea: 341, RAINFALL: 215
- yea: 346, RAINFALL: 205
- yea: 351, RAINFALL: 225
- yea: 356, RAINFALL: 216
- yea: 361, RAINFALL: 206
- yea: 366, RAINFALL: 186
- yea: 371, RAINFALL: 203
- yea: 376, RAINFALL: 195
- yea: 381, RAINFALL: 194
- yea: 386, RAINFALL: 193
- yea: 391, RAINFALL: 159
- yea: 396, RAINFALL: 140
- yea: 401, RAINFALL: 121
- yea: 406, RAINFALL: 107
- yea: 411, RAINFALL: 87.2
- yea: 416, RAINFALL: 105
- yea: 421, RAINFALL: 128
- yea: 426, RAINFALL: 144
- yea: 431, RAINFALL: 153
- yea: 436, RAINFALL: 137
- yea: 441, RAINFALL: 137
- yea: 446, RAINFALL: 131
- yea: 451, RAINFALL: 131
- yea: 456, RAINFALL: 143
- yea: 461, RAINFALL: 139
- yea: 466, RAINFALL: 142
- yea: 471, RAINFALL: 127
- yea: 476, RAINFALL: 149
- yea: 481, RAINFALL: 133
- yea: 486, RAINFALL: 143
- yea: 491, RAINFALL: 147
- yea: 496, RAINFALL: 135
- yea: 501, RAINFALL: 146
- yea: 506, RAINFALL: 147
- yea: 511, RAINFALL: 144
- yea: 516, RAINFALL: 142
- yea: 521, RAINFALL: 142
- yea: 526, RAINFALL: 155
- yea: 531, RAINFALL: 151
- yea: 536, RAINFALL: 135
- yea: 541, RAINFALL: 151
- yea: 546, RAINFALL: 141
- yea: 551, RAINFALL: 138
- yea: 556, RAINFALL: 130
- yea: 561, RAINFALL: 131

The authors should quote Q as 206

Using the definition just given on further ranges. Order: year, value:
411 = 87.2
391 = 159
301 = 221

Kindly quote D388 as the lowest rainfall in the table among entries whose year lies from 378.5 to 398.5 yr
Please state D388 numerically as 140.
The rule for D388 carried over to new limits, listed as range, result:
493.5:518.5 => 135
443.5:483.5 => 127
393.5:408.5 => 107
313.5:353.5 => 182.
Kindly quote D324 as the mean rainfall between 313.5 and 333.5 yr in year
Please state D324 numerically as 201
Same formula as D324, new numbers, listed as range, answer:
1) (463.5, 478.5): 139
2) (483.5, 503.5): 143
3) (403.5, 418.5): 99.7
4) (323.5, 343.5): 206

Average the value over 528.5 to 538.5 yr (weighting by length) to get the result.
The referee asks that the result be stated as 143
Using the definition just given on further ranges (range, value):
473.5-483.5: 141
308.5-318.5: 186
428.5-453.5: 138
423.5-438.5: 145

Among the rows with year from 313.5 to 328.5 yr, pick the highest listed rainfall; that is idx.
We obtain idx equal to 209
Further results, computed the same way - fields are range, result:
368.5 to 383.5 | 203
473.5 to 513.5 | 149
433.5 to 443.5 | 137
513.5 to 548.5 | 155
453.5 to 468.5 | 143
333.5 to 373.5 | 225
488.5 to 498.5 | 147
